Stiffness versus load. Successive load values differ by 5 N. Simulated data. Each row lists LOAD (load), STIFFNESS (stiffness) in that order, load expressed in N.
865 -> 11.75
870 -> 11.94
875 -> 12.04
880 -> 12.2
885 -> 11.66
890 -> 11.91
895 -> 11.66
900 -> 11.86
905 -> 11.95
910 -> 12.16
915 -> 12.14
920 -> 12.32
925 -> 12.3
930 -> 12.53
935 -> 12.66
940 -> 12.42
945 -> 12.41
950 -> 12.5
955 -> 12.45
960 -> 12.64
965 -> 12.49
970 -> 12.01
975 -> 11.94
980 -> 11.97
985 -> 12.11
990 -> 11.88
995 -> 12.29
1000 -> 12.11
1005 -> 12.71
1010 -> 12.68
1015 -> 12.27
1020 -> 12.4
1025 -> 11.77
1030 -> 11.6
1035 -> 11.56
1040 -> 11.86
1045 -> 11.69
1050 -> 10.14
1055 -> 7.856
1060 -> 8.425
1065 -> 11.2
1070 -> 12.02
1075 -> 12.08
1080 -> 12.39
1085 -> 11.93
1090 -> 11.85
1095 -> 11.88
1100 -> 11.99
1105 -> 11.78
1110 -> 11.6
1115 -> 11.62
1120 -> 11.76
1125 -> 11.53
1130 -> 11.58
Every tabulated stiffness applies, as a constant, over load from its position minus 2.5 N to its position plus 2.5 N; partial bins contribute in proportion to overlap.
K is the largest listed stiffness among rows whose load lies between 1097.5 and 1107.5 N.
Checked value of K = 11.99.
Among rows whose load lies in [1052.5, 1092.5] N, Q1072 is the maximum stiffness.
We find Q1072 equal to 12.39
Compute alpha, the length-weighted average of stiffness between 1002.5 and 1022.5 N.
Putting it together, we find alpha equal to 12.5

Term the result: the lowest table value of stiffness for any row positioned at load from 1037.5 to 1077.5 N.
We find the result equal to 7.856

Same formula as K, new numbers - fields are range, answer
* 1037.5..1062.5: 11.86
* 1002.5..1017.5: 12.71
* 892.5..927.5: 12.32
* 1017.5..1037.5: 12.4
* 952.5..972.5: 12.64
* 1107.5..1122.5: 11.76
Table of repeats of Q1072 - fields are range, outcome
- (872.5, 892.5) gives 12.2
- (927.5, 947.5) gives 12.66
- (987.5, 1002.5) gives 12.29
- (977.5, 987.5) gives 12.11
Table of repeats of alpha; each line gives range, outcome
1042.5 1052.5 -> 10.9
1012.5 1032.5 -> 12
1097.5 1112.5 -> 11.8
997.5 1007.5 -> 12.4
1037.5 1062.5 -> 9.99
